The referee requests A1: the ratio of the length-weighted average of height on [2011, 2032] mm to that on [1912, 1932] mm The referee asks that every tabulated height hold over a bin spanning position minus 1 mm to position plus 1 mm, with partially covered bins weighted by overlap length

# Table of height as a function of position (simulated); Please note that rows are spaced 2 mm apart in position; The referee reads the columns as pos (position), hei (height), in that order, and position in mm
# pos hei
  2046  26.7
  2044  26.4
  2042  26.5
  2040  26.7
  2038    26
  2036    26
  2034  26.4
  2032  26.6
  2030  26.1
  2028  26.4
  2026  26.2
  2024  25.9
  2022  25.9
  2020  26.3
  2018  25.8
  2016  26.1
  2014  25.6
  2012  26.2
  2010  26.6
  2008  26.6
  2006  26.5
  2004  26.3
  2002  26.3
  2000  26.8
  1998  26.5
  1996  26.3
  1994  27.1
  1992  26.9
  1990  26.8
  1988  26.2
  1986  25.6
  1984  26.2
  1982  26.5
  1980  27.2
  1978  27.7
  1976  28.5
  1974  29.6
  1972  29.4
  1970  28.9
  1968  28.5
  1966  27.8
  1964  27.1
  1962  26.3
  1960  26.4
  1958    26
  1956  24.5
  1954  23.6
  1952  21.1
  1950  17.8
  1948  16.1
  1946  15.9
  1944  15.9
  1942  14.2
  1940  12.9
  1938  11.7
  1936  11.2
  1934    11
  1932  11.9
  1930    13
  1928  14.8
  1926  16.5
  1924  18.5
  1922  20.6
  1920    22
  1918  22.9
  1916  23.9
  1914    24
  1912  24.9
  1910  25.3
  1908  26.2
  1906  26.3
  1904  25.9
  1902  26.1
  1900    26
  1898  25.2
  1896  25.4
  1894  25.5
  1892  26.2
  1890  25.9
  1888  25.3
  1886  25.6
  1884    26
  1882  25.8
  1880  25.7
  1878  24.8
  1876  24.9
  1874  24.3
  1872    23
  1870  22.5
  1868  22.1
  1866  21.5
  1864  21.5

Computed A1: 1.34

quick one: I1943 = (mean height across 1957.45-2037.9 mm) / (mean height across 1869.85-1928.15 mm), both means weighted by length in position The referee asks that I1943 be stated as 1.11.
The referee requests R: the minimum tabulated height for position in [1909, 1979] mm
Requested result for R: 11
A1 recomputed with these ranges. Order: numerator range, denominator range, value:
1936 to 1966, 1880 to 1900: 0.78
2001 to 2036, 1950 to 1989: 0.99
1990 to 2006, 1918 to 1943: 1.75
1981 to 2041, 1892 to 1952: 1.33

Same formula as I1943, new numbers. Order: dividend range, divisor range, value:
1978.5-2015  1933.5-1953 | 1.78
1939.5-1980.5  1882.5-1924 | 0.95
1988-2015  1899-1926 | 1.11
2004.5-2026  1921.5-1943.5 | 1.85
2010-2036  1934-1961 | 1.45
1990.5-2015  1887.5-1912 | 1.03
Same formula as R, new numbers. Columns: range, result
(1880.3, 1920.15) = 22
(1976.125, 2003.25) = 25.6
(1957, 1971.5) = 26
